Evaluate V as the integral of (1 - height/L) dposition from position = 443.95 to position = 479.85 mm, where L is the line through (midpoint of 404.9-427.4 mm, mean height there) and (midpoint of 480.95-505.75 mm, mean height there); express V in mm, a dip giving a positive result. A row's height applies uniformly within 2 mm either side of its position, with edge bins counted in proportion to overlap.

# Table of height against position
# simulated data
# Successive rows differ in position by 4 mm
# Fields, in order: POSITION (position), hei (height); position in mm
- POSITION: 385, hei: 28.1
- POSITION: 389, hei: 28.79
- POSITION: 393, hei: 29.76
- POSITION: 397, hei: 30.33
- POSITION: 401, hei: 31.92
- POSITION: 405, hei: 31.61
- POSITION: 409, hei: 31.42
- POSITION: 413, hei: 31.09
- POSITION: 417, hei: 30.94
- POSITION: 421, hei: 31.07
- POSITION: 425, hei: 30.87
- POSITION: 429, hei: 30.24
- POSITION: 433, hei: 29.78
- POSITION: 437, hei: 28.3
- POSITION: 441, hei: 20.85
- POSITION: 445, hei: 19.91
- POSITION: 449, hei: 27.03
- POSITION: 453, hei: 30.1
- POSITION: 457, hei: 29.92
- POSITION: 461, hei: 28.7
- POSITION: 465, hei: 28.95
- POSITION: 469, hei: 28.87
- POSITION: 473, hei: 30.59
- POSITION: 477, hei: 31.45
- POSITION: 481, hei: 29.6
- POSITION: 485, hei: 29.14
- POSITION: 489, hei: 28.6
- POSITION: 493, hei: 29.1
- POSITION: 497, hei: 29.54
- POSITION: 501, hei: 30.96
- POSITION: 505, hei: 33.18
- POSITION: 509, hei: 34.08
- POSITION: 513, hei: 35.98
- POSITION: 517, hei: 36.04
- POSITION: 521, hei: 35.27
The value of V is 2.05 mm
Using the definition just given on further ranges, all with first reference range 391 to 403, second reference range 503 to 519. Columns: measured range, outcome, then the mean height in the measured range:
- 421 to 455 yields 5.0 mm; 27.4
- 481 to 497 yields 2.3 mm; 29.1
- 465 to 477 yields 1.3 mm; 29.9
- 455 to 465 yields 1.1 mm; 29.2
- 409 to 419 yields 0.1 mm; 31.1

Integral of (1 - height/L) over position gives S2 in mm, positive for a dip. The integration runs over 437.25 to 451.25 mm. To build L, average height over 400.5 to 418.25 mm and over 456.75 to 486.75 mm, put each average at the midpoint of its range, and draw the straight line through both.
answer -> 3.20 mm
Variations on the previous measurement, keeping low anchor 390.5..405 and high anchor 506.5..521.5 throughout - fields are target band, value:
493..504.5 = 1.4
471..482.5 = 1.1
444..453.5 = 2.1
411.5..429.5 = 0.4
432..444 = 2.5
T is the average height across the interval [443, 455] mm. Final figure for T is 25.7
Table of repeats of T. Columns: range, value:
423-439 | 29.8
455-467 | 29.2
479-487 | 29.4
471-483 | 30.5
